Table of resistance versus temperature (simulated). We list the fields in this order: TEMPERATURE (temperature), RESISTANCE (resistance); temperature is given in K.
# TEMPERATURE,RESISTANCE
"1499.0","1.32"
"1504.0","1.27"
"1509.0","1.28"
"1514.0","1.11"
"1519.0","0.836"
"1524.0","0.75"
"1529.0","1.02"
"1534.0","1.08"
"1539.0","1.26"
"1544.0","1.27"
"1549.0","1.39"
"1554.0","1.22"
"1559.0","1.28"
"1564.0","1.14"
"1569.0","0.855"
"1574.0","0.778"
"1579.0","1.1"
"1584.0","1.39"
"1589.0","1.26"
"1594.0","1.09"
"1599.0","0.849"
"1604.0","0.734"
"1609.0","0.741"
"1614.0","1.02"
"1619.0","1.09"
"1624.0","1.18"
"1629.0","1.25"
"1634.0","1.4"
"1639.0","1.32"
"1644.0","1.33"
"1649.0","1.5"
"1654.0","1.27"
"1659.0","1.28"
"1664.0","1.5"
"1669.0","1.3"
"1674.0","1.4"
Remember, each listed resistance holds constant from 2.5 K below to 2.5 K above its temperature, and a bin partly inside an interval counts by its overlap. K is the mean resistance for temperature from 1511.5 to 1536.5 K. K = 0.959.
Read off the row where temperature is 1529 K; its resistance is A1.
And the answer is 1.02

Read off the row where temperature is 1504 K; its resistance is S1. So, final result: 1.27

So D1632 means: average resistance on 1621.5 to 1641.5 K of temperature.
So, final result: 1.29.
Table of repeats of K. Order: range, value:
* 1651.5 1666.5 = 1.35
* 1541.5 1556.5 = 1.29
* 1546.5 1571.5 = 1.18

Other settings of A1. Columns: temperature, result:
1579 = 1.1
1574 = 0.778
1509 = 1.28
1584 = 1.39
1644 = 1.33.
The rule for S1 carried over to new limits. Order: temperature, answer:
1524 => 0.75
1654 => 1.27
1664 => 1.5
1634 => 1.4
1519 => 0.836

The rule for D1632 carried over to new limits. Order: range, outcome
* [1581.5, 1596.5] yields 1.25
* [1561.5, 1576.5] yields 0.924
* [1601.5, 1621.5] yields 0.896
